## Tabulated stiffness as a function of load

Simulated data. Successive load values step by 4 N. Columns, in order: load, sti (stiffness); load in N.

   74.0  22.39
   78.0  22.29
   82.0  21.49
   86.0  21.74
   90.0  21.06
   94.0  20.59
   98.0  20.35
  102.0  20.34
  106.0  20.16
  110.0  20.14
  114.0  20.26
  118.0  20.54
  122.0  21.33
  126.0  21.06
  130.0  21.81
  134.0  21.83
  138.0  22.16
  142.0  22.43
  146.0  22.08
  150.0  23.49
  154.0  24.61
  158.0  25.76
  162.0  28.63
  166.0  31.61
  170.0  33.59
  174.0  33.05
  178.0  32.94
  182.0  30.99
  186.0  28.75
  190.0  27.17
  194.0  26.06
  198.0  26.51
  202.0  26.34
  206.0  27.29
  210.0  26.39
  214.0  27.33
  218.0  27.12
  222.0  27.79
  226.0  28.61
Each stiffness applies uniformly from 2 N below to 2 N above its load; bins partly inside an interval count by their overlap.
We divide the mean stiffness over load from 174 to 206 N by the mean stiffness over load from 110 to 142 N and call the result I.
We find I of 1.34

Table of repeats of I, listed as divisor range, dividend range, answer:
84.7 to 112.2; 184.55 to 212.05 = 1.31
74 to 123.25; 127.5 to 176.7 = 1.24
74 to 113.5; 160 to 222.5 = 1.38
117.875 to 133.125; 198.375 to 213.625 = 1.25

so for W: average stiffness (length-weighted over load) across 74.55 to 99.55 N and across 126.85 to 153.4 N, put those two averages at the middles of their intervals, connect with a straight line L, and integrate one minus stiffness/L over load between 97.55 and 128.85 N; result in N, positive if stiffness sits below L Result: 1.8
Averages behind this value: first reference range 21.3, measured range 20.6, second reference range 22.4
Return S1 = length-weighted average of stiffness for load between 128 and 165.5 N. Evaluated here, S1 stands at 24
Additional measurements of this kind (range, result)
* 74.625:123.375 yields 20.9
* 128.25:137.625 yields 21.9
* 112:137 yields 21.2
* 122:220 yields 26.5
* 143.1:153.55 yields 23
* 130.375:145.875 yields 22.1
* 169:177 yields 33.2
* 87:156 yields 21.4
